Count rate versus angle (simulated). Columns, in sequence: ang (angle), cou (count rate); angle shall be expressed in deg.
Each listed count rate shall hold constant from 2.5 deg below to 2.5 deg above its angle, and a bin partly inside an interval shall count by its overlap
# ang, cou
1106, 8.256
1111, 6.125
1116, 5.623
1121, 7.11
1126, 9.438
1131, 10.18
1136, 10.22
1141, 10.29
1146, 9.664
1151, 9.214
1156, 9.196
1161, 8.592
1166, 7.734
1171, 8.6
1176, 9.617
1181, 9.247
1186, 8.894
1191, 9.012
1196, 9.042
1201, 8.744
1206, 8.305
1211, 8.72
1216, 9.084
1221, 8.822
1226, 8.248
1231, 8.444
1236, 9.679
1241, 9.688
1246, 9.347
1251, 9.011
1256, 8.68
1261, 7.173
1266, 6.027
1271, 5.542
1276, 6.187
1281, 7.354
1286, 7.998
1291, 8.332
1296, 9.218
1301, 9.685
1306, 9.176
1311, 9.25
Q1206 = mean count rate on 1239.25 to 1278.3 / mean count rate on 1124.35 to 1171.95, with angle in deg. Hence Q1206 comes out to 0.82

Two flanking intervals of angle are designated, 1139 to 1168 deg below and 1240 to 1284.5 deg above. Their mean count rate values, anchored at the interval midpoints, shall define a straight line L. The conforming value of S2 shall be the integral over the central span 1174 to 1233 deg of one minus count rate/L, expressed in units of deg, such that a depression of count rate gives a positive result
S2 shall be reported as -2.9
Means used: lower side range 9.12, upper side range 7.61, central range 8.85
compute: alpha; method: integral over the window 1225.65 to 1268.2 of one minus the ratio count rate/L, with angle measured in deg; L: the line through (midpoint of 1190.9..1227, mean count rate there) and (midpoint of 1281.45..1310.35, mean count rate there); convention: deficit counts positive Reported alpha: 1.3 deg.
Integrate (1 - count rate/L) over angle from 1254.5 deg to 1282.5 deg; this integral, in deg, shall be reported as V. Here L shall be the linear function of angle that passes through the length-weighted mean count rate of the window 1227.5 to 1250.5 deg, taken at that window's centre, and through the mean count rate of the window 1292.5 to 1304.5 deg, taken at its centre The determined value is 7.6 deg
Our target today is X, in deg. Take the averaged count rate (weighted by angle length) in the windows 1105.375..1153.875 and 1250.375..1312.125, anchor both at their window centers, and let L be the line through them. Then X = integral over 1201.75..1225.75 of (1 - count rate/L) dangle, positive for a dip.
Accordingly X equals -1.3 deg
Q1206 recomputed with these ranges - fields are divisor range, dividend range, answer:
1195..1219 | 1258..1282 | 0.74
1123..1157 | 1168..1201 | 0.93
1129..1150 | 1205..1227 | 0.87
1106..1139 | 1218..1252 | 1.11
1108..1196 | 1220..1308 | 0.94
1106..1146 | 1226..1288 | 0.93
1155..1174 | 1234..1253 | 1.11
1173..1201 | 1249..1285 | 0.78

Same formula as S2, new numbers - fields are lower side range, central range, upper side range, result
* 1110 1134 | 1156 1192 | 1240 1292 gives -4.8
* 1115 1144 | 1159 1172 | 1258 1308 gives 0.6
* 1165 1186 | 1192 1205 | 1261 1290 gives -0.7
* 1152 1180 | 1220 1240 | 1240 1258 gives 0.5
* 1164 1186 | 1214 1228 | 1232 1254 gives 0.7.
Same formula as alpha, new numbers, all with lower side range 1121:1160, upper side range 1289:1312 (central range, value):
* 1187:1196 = 0.4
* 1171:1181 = 0.2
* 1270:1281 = 3.5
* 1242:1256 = 0.2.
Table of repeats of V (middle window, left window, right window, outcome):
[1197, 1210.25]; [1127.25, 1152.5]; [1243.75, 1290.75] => 0.2 deg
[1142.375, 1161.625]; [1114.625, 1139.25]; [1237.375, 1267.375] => -1.4 deg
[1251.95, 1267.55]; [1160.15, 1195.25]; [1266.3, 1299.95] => 0.4 deg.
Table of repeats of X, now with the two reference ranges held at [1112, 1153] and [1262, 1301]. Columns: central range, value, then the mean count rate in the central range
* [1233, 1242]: -2.06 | 9.61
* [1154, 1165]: -0.16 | 8.72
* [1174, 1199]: -2.45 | 9.14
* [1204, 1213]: -0.45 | 8.51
